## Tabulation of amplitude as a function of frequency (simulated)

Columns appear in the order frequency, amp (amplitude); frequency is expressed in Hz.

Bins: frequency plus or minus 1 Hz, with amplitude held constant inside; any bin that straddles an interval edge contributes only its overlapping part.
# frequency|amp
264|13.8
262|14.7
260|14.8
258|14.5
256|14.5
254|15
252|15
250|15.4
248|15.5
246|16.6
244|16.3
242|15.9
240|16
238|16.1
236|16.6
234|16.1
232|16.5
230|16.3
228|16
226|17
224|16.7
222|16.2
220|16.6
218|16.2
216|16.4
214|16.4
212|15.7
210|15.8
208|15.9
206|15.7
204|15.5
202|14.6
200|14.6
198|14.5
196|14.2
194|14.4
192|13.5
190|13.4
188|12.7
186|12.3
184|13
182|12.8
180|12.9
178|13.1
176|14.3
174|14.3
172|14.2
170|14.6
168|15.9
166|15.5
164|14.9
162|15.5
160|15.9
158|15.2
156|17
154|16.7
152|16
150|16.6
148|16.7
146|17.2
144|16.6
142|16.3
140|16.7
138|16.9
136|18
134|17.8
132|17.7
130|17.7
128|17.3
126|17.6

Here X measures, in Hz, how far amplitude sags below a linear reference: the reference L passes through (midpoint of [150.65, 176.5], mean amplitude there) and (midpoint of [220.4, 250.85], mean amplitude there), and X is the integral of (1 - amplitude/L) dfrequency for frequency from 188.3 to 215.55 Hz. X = 1.6 Hz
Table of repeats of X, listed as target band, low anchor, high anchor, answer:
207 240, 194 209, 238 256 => -2.09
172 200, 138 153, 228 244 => 4.89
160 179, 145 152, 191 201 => 1.05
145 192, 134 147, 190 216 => 4.01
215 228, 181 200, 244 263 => -1.96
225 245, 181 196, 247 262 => -2.56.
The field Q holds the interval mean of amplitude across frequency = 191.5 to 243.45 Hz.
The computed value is 15.8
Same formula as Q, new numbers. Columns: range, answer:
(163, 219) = 14.5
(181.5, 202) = 13.6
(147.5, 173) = 15.7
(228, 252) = 16.1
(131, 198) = 15.2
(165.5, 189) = 13.8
